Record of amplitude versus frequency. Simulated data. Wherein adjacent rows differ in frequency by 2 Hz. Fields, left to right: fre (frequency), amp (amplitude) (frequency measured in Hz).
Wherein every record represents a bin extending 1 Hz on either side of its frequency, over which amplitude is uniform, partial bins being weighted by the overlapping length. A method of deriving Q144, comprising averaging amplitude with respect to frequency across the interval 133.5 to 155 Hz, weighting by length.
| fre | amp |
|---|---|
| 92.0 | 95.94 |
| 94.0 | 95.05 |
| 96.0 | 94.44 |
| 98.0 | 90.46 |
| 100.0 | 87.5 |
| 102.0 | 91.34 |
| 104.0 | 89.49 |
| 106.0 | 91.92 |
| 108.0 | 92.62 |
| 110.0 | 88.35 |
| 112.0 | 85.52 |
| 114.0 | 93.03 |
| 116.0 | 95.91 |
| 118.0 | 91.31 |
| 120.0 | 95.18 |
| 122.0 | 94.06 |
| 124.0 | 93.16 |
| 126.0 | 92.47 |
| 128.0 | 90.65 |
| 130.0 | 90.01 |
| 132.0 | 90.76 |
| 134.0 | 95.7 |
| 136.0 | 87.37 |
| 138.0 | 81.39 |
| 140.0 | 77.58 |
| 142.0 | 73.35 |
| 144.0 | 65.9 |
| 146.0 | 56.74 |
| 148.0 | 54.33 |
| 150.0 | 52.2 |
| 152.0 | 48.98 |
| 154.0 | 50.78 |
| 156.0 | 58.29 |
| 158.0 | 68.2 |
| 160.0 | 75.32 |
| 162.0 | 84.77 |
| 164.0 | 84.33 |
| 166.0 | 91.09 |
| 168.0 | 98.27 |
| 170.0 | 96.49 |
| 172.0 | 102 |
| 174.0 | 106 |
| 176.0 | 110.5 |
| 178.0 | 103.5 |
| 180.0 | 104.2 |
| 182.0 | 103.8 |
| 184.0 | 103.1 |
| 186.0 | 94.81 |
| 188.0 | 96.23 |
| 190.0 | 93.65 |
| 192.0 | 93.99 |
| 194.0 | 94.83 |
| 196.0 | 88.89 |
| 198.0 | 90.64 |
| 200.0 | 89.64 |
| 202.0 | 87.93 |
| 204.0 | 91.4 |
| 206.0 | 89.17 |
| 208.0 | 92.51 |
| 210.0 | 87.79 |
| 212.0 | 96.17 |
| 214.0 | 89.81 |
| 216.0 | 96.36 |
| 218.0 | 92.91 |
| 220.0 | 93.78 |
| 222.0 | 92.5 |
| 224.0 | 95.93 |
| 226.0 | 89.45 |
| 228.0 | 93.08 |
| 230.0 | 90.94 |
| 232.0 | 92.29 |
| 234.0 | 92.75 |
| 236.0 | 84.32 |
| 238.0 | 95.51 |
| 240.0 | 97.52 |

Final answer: 67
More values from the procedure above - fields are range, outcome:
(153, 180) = 87.5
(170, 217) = 96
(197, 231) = 91.8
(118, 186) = 84.5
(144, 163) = 61.3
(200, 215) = 90.6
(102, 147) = 87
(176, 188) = 102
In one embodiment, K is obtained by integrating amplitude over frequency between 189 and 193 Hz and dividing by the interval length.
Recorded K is 93.8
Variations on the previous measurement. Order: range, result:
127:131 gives 90.3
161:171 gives 91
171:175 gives 104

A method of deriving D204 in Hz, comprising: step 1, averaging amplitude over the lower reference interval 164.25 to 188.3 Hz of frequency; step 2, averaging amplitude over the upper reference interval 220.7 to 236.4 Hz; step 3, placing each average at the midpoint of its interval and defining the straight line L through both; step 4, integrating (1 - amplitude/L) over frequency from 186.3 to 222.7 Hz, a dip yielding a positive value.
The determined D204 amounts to 1.35 Hz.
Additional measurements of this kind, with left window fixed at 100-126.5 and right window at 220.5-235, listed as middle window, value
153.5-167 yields 2.6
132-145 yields 1.5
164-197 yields -2.2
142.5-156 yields 5.3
